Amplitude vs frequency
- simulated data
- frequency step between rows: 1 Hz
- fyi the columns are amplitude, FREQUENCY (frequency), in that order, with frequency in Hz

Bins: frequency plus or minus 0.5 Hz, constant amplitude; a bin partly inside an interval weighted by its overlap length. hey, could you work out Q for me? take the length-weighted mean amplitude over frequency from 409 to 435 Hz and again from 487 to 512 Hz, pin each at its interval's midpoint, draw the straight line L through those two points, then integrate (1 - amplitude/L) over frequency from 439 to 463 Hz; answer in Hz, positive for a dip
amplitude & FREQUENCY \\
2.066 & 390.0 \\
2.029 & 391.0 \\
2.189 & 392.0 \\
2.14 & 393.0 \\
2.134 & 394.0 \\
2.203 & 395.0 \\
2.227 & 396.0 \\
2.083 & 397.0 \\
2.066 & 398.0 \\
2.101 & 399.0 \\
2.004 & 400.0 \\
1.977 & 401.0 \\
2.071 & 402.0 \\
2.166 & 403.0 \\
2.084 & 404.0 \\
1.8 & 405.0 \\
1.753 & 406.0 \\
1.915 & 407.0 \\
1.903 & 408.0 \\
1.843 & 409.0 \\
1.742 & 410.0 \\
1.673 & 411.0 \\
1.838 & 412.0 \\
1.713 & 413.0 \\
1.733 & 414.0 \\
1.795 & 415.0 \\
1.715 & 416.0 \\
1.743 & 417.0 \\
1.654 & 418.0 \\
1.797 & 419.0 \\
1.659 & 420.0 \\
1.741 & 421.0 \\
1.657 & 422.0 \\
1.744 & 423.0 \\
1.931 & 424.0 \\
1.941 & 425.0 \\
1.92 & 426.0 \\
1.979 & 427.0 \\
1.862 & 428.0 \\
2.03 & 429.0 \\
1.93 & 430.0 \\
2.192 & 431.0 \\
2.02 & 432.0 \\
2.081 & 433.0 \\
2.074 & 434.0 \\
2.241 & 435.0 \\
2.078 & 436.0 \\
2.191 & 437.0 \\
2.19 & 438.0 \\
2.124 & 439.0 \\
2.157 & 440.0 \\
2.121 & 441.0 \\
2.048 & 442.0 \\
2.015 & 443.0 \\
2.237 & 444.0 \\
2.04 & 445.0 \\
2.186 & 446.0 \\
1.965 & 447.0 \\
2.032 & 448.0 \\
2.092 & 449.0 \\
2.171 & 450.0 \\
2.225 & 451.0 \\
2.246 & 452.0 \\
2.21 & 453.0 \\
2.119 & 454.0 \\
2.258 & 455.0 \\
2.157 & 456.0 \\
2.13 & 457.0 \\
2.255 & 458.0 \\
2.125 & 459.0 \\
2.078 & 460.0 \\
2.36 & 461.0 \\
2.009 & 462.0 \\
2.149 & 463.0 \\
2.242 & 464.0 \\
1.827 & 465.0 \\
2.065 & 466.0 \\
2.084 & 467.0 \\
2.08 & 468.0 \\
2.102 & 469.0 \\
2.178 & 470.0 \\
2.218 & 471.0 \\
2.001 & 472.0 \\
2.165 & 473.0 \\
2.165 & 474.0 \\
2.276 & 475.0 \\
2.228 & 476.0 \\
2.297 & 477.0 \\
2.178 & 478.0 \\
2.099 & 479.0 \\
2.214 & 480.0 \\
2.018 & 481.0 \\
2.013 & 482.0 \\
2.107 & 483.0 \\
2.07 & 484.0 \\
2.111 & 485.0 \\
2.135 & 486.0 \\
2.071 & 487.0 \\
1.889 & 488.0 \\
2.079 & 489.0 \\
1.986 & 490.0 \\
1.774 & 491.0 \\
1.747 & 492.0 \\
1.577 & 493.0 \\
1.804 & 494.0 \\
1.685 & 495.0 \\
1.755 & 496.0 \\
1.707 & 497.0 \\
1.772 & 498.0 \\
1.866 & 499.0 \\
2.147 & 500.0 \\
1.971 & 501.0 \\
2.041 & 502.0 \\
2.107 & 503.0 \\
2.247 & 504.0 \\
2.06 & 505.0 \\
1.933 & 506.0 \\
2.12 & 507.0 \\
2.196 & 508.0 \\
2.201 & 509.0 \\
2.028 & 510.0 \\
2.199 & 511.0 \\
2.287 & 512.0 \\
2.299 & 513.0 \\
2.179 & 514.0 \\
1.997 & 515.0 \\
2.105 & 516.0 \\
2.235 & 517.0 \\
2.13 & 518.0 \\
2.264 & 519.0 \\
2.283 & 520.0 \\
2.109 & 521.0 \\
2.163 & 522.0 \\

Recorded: -3.1 Hz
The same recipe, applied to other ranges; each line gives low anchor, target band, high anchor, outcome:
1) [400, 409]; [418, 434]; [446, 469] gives 1.03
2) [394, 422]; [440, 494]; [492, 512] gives -4.34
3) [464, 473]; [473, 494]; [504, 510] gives 0.45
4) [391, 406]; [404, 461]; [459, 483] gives 3.13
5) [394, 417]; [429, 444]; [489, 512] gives -1.30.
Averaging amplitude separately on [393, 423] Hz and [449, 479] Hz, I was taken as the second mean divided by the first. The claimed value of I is 1.14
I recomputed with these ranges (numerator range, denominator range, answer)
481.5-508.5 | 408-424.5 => 1.12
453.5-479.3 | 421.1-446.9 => 1.06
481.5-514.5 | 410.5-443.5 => 1.04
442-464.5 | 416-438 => 1.11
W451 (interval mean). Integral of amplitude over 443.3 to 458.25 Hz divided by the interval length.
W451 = 2.15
